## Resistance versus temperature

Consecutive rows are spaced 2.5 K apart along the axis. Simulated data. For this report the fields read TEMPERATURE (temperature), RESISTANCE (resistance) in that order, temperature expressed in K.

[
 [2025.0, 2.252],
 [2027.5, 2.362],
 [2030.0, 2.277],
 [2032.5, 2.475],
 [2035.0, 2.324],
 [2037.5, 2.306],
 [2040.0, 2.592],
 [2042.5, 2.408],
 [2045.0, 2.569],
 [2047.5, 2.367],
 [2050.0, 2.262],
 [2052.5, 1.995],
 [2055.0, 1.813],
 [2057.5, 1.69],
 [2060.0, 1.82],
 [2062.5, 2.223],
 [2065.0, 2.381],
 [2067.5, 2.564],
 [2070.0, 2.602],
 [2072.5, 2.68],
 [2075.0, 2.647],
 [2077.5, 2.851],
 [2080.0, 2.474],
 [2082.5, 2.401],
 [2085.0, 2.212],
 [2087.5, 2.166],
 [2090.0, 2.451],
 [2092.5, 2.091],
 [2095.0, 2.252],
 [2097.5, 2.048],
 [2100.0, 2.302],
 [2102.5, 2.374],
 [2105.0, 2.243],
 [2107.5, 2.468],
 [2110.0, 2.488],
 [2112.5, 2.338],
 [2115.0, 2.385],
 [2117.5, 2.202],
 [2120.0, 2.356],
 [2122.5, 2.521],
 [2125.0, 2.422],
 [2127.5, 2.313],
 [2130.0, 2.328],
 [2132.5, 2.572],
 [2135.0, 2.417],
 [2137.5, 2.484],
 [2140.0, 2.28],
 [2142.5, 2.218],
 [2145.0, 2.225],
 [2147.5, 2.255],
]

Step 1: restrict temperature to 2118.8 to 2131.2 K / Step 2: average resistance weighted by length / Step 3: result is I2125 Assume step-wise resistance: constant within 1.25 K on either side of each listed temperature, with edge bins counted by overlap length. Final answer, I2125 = 2.39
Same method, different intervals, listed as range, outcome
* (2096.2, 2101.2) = 2.17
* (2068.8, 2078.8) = 2.69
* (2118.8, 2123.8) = 2.44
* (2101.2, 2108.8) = 2.36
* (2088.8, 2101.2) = 2.23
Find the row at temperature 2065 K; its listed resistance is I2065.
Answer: 2.381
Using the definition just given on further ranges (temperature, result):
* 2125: 2.422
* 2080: 2.474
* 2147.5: 2.255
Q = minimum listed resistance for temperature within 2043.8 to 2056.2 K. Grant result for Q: 1.813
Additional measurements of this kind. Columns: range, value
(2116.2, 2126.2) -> 2.202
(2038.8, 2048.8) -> 2.367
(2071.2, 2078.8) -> 2.647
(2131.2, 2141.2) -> 2.28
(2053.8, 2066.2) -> 1.69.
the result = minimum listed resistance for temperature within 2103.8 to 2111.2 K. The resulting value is 2.243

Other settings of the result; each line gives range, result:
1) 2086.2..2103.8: 2.048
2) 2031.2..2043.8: 2.306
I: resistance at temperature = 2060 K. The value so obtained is 1.82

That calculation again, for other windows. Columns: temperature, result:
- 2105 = 2.243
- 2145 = 2.225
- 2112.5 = 2.338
